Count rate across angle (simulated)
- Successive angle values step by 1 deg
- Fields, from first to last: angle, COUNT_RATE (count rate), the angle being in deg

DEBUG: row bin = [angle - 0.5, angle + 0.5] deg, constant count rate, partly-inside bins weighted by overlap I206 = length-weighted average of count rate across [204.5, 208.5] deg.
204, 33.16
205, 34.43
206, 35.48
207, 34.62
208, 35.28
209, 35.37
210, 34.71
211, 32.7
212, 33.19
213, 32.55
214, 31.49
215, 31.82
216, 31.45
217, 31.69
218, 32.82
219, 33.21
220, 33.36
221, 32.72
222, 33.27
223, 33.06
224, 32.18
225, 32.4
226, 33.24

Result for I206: 35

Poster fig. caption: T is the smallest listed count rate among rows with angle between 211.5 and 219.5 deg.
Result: 31.45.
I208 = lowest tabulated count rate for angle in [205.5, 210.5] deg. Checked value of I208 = 34.62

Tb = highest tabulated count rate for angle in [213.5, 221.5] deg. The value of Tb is 33.36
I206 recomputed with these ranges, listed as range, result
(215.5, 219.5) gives 32.3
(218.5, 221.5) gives 33.1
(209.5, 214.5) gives 32.9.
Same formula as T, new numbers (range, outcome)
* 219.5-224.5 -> 32.18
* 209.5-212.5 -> 32.7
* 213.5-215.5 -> 31.49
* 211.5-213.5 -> 32.55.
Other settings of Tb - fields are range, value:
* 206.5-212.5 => 35.37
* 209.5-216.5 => 34.71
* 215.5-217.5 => 31.69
